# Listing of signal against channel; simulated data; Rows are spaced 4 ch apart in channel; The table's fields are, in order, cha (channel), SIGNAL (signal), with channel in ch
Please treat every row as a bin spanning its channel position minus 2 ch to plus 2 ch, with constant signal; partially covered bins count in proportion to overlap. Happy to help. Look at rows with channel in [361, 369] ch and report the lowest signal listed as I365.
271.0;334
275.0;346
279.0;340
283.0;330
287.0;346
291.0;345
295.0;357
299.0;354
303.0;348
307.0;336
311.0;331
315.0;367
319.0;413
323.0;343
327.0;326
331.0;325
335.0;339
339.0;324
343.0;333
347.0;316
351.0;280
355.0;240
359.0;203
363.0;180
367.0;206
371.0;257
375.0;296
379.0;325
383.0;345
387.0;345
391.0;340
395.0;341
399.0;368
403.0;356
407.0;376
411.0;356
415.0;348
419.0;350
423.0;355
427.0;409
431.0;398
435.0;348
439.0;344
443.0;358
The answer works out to 180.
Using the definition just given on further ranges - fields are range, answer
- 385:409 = 340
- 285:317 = 331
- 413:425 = 348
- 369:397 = 257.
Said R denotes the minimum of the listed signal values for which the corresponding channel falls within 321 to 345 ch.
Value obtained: 324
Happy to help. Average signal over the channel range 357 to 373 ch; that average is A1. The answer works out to 212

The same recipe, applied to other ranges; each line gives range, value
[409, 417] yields 352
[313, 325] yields 374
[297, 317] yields 347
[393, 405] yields 355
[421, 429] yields 382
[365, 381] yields 271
